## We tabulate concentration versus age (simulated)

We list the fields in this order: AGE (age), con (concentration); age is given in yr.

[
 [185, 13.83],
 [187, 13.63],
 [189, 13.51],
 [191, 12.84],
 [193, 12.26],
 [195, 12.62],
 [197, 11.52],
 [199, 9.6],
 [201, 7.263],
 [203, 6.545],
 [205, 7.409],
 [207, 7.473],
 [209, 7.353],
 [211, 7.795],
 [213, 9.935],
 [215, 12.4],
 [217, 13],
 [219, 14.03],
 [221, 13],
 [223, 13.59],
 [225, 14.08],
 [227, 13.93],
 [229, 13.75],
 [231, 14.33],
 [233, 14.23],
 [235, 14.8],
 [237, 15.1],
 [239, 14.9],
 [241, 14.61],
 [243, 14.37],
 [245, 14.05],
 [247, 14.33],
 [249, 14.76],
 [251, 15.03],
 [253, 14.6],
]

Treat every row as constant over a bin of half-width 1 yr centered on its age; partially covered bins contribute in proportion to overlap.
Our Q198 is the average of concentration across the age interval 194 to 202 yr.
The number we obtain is 10.3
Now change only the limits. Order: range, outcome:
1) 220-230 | 13.7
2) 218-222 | 13.5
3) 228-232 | 14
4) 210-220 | 11.4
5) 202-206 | 6.98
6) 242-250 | 14.4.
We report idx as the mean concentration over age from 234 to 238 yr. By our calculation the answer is 14.9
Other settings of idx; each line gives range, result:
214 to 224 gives 13.2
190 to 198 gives 12.3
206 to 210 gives 7.41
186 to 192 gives 13.3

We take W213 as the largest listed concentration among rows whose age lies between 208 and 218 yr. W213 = 13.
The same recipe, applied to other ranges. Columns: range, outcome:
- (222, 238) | 15.1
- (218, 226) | 14.08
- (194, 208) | 12.62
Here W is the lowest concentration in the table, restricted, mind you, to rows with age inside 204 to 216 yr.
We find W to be 7.353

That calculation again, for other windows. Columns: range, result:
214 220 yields 12.4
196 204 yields 6.545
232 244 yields 14.23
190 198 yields 11.52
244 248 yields 14.05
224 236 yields 13.75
